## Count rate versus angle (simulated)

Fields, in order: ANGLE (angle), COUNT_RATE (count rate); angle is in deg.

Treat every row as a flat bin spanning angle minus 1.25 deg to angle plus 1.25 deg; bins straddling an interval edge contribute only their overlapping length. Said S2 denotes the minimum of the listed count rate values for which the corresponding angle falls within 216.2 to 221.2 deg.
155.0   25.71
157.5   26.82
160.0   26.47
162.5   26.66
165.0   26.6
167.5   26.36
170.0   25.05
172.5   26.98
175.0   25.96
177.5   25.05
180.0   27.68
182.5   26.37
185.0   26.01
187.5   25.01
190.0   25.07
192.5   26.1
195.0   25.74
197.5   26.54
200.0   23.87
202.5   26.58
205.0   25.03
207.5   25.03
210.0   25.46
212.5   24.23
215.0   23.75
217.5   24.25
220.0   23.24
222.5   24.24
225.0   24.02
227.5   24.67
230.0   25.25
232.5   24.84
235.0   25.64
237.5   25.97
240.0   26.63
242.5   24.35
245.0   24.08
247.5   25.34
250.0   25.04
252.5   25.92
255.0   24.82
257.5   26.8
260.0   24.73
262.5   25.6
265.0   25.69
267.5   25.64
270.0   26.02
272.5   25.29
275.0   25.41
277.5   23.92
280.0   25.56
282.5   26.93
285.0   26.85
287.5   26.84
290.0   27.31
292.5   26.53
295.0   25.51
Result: 23.24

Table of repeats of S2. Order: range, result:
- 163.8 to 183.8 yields 25.05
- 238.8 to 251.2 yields 24.08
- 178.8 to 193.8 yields 25.01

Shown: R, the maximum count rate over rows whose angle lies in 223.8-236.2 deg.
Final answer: 25.64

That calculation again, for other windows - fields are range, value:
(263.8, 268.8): 25.69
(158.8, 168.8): 26.66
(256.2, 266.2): 26.8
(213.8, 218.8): 24.25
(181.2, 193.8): 26.37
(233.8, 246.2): 26.63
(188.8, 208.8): 26.58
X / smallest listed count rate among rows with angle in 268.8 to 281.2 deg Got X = 23.92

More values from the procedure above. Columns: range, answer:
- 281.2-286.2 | 26.85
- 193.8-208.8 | 23.87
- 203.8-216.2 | 23.75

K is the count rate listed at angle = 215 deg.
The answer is 23.75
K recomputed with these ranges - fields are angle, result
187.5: 25.01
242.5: 24.35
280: 25.56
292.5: 26.53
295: 25.51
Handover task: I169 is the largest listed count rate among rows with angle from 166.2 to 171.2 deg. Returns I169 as 26.36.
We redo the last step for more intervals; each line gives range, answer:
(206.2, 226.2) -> 25.46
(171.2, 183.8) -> 27.68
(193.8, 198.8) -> 26.54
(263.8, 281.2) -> 26.02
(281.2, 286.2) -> 26.93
